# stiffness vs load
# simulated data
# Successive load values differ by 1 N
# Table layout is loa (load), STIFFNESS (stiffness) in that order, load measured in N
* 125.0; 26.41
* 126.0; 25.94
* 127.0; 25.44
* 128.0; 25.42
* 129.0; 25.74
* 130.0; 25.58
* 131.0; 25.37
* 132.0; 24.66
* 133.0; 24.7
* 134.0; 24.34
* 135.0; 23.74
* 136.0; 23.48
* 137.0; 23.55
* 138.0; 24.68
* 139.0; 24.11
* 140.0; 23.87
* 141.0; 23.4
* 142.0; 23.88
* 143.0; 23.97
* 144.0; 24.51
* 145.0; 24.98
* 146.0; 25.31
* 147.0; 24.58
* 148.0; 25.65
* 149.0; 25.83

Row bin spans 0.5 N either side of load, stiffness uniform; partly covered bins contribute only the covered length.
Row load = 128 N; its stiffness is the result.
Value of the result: 25.42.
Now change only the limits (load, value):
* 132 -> 24.66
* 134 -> 24.34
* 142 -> 23.88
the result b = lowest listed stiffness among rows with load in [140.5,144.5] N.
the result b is 23.4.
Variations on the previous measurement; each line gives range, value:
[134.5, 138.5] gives 23.48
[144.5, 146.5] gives 24.98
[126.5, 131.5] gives 25.37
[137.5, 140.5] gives 23.87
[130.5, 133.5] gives 24.66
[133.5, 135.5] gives 23.74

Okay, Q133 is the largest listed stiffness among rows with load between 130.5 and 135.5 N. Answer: 25.37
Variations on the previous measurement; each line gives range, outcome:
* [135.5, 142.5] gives 24.68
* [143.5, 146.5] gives 25.31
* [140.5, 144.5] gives 24.51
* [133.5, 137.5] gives 24.34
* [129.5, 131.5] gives 25.58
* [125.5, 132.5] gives 25.94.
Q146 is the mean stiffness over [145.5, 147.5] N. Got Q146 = 24.9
